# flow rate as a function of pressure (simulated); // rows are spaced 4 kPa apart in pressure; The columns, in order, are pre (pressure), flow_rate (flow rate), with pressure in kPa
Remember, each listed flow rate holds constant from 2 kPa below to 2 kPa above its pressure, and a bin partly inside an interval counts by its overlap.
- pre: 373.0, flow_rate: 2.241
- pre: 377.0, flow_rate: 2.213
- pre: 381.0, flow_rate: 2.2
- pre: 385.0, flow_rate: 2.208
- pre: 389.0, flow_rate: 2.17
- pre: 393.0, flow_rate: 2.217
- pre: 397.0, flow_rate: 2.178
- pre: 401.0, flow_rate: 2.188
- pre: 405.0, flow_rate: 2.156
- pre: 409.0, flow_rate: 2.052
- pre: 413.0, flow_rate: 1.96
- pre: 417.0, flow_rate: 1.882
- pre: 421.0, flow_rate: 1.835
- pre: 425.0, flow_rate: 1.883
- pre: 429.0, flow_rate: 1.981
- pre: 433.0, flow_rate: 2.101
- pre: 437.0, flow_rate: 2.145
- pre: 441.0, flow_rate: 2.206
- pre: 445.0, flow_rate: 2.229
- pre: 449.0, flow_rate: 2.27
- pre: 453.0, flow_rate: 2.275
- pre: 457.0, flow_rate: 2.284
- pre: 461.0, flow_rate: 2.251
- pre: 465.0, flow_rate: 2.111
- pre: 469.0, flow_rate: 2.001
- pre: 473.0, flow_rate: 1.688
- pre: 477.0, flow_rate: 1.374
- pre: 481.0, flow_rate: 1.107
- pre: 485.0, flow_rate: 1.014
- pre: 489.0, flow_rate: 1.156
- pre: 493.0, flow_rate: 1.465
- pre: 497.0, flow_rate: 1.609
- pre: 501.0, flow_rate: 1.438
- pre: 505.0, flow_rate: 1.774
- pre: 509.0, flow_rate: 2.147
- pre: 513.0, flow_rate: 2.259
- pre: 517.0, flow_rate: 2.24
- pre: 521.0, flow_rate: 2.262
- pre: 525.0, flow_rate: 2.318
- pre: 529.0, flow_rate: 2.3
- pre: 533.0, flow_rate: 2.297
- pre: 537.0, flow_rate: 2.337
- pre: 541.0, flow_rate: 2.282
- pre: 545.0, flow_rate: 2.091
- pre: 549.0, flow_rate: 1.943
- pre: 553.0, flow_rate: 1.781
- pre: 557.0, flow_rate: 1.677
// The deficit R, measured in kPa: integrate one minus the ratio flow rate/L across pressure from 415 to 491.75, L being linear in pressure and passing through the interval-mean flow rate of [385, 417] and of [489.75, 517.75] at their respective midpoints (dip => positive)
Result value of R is 3.3 kPa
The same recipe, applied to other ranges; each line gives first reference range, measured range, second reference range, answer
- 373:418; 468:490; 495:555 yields 7.6 kPa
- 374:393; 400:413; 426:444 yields 0.3 kPa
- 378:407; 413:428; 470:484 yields 0.3 kPa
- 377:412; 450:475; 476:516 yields -4.9 kPa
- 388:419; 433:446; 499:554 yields -0.5 kPa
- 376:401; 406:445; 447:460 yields 3.8 kPa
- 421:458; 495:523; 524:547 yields 3.4 kPa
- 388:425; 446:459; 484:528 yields -2.2 kPa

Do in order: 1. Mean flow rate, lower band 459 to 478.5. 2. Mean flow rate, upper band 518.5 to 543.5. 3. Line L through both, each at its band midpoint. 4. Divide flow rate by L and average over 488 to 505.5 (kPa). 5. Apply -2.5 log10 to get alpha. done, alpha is 0.37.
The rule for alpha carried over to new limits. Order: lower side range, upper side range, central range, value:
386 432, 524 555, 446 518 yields 0.172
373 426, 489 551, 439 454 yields -0.088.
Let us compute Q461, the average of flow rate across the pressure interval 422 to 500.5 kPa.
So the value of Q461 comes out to 1.84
